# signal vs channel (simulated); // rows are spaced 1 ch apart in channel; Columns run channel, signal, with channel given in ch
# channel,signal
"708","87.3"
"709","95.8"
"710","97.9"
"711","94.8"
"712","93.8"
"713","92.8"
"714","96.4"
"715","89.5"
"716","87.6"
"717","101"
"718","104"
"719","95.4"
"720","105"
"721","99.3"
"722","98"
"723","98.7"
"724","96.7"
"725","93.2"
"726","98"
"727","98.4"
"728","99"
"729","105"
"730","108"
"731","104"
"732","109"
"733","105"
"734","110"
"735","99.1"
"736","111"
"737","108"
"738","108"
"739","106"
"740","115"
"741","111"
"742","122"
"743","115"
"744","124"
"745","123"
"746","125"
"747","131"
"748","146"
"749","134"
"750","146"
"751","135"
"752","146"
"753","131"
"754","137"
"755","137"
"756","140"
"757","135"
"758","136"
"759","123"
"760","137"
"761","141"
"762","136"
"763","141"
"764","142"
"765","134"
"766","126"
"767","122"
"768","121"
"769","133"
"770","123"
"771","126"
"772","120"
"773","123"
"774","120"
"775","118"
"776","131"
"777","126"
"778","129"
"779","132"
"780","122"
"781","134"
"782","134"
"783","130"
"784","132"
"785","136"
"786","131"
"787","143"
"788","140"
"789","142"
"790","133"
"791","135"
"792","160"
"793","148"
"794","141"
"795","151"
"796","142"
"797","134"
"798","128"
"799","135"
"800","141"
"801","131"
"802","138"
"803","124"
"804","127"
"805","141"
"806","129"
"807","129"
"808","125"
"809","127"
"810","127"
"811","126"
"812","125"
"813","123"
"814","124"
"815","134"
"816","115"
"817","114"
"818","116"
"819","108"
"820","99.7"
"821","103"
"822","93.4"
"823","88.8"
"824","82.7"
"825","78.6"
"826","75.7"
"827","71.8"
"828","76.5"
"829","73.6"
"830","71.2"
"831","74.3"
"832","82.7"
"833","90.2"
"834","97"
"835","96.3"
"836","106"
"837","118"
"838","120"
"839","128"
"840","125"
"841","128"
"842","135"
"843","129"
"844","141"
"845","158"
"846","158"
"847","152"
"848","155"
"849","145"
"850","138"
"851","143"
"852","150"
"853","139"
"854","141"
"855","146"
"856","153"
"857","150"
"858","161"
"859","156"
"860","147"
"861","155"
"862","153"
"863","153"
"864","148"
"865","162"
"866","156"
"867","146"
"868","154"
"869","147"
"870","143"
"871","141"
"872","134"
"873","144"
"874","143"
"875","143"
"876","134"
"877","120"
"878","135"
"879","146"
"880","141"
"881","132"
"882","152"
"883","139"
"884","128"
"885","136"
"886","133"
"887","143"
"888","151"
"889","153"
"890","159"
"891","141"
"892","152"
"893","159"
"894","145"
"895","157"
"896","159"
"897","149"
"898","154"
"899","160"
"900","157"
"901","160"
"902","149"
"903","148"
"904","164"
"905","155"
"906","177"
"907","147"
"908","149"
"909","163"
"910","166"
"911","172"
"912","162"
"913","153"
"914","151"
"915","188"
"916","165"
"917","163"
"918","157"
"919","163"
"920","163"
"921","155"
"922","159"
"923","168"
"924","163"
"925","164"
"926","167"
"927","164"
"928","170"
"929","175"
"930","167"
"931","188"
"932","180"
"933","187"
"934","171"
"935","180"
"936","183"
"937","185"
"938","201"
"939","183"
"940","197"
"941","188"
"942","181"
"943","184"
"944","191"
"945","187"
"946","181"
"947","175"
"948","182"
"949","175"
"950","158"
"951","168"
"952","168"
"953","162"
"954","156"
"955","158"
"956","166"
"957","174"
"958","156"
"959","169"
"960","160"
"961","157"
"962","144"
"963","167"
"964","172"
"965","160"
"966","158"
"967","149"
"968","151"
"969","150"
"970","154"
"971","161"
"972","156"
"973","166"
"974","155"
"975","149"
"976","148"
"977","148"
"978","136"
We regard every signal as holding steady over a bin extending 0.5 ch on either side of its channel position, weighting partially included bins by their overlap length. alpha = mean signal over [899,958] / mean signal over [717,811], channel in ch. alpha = 1.4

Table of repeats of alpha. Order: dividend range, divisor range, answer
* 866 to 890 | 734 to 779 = 1.11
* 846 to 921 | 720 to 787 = 1.23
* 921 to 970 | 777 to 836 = 1.44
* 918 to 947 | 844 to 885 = 1.21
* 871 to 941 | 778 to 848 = 1.30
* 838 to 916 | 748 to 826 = 1.16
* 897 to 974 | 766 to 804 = 1.26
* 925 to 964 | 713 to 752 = 1.58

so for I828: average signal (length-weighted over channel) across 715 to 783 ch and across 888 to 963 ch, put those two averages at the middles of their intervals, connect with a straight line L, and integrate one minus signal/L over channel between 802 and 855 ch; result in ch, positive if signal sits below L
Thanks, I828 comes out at 8.8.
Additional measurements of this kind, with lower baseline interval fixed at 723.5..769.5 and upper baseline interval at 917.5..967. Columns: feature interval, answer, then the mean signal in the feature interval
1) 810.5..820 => 1.3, 119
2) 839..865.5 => 0.3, 147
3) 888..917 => 0.6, 158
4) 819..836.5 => 6.8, 86.6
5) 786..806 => -0.6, 138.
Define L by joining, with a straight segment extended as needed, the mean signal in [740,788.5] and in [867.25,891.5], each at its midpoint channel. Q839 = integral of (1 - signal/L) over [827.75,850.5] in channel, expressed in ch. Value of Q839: 3.3 ch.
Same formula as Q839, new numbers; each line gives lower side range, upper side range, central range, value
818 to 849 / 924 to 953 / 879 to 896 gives -0.2 ch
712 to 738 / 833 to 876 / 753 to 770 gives -3.3 ch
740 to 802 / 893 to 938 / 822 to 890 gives 9.6 ch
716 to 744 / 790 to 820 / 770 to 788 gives -1.1 ch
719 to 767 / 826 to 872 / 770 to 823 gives -1.4 ch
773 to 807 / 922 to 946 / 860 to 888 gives 3.0 ch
